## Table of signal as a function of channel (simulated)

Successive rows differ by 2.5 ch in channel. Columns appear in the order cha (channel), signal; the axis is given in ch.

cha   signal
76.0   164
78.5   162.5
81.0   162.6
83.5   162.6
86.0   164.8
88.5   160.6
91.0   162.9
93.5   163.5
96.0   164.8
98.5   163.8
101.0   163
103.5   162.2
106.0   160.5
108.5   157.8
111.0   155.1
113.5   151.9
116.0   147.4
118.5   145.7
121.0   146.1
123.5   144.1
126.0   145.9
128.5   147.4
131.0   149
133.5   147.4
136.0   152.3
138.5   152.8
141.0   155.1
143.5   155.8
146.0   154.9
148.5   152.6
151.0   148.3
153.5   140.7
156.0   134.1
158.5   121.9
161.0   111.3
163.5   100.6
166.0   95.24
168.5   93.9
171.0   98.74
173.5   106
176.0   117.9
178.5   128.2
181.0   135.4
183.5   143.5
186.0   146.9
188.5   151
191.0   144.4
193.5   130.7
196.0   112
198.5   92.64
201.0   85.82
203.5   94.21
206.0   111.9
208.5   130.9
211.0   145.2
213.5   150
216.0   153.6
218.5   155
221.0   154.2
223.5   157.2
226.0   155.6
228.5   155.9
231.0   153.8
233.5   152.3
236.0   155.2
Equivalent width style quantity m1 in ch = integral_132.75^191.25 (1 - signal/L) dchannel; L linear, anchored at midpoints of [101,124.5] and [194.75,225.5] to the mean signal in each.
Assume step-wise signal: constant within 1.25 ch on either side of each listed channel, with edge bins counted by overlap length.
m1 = 3.5 ch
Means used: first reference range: 153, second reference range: 129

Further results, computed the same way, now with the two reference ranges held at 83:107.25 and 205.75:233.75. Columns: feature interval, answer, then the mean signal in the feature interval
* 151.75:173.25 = 5.9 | 113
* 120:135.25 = 1.2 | 147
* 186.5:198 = 1.5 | 133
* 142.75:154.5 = 0.5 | 150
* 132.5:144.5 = 0.4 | 153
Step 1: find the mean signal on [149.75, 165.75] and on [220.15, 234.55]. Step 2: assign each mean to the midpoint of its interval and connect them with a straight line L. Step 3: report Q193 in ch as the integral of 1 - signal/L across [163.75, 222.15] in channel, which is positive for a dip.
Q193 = 6.4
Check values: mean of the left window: 124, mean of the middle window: 125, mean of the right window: 155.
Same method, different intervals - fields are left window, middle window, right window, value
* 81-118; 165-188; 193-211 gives 0.38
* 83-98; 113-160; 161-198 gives -1.86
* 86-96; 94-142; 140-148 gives 1.67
